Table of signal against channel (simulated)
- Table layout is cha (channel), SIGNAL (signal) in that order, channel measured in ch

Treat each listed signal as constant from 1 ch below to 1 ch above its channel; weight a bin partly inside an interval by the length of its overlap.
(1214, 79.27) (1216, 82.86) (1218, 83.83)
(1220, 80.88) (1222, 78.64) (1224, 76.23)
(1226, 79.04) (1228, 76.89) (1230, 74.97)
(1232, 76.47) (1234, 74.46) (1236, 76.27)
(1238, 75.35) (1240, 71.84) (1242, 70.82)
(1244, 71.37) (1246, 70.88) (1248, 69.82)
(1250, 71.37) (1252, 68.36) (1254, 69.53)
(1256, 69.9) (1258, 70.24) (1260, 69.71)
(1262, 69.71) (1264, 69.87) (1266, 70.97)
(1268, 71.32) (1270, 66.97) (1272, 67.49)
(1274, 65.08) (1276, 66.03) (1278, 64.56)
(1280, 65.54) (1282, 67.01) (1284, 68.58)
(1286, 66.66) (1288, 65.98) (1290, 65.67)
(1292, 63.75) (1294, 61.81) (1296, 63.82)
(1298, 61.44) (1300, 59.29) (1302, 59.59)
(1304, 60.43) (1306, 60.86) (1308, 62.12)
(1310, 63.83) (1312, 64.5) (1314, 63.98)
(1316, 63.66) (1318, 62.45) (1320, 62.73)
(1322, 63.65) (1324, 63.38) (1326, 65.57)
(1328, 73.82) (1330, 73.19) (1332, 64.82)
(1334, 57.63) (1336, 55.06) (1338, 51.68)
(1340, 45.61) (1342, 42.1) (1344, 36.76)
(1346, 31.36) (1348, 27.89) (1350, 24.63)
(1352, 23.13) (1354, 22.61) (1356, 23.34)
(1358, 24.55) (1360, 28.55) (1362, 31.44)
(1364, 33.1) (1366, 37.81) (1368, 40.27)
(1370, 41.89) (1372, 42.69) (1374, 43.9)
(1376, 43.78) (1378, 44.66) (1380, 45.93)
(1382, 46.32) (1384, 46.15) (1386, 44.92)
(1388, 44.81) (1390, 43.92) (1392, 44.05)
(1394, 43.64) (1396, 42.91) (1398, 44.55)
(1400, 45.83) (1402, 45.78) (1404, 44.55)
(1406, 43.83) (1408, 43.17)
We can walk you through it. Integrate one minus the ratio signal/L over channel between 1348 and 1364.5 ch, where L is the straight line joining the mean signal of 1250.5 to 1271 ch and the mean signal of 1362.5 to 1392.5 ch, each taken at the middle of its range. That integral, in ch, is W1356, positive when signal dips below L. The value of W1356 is 7.4 ch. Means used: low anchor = 69.7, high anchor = 42.7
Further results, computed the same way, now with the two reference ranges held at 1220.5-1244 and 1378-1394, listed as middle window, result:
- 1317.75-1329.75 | -1.8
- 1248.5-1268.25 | 0.1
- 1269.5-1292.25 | -0.1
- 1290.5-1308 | 0.2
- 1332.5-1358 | 7.9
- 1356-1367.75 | 4.4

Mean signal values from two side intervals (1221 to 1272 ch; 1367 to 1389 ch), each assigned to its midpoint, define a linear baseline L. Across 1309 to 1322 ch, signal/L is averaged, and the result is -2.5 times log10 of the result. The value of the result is -0.11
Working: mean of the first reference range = 72.3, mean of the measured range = 63.5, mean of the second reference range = 44.1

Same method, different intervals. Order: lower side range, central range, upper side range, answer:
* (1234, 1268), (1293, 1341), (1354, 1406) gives -0.12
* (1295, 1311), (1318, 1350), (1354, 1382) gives -0.07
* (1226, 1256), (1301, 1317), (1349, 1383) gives -0.19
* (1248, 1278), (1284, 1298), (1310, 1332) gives 0.04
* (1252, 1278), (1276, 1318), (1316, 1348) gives -0.02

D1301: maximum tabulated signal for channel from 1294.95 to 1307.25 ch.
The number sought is 63.82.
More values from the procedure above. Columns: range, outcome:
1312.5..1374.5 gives 73.82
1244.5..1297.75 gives 71.37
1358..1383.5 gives 46.32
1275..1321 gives 68.58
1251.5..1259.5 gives 70.24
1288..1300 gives 65.98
